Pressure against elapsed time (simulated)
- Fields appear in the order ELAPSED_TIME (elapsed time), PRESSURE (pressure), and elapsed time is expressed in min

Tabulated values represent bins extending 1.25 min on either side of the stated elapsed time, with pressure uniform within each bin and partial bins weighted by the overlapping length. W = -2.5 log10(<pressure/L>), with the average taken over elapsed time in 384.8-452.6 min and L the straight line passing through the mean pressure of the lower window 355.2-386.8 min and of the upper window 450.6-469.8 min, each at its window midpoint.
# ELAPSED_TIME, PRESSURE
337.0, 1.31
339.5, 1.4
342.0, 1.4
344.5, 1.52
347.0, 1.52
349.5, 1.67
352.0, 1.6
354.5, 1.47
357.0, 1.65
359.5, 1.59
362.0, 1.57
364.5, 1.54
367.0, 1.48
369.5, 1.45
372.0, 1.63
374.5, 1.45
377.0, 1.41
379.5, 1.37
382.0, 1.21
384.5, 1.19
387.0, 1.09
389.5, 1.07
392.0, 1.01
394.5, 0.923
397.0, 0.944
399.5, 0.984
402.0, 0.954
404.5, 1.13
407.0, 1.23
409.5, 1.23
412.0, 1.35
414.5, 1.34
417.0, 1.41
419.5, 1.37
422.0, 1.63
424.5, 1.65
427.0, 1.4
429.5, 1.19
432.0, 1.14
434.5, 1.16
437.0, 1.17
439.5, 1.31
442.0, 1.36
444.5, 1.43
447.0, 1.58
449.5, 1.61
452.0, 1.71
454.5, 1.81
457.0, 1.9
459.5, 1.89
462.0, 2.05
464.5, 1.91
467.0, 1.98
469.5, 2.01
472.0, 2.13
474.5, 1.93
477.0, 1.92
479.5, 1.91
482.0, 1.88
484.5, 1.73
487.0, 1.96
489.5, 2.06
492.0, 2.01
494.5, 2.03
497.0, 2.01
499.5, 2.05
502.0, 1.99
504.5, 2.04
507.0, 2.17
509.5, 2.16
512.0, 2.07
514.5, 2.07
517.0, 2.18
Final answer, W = 0.32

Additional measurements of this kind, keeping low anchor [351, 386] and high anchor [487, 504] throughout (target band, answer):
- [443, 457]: 0.11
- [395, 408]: 0.48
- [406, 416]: 0.27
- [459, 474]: -0.06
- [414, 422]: 0.19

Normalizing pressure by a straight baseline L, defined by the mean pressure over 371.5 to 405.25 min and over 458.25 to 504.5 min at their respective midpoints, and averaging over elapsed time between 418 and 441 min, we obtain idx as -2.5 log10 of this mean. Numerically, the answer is 0.133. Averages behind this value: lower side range 1.16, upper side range 1.97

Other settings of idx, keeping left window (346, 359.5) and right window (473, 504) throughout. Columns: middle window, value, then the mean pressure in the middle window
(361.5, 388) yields 0.18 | 1.4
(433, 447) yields 0.36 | 1.31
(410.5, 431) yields 0.25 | 1.41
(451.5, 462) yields 0.01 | 1.86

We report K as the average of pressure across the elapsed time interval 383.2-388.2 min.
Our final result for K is 1.14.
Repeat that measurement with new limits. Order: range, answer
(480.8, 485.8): 1.81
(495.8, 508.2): 2.05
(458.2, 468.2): 1.96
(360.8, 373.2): 1.53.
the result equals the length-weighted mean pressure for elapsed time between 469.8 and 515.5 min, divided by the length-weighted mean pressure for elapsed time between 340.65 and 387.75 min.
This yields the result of 1.37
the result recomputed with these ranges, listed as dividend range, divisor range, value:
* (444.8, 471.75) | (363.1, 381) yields 1.25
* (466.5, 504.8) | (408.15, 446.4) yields 1.47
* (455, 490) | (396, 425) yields 1.54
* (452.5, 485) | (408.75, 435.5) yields 1.42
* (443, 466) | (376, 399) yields 1.56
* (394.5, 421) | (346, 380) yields 0.77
